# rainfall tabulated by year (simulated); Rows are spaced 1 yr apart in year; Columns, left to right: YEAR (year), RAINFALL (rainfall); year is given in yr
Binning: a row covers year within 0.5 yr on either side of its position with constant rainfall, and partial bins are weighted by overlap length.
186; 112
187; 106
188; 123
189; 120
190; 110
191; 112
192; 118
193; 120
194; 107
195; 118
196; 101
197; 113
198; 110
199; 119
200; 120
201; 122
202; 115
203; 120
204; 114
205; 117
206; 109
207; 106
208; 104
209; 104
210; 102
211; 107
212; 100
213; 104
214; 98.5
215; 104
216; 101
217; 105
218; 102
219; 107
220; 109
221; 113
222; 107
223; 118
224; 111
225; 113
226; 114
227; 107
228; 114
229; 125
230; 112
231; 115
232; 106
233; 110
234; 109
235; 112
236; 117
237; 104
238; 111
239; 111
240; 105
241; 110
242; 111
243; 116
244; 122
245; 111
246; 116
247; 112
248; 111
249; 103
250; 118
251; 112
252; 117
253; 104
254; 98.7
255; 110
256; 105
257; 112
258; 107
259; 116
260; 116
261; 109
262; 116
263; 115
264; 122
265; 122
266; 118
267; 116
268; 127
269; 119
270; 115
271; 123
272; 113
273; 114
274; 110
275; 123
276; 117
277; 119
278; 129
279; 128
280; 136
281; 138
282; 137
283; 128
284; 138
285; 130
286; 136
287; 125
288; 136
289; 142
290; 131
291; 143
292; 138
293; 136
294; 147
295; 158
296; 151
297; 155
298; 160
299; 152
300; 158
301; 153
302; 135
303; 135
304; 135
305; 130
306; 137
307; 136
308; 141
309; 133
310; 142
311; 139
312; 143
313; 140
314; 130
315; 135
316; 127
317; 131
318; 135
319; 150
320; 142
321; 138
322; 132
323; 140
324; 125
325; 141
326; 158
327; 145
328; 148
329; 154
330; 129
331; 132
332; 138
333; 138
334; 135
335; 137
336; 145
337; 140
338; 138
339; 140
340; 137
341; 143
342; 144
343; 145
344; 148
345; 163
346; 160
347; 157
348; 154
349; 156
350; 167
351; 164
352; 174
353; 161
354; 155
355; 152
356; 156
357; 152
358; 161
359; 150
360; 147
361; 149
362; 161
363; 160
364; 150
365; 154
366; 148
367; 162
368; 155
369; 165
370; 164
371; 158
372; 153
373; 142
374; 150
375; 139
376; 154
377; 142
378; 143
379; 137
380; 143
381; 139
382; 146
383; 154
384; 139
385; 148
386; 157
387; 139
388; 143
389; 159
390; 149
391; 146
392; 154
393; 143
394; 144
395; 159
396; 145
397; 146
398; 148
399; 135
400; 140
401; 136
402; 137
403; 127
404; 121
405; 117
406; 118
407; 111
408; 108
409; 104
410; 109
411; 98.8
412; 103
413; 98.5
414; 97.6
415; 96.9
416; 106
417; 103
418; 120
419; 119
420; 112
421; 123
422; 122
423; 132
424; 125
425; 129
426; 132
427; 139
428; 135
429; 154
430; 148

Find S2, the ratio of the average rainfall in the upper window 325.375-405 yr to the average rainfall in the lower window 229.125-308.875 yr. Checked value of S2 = 1.20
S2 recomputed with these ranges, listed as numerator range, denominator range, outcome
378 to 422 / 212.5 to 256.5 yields 1.18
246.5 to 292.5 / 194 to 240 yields 1.10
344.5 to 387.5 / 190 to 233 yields 1.38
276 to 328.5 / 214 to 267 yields 1.25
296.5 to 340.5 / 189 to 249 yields 1.26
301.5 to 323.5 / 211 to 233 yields 1.26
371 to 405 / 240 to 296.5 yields 1.18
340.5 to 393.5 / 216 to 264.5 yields 1.37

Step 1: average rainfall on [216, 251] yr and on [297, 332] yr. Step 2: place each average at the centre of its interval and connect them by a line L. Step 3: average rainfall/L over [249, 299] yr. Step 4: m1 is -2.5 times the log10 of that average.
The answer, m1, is 0.01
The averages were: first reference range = 111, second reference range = 140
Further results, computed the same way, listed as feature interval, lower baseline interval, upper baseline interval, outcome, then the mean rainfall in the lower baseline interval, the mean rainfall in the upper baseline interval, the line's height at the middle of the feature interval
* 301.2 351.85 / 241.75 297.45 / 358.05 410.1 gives -0.07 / 123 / 144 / 133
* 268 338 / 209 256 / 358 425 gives -0.12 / 110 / 137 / 122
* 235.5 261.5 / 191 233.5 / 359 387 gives 0.08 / 111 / 150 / 119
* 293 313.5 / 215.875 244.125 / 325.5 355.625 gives -0.06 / 111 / 149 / 136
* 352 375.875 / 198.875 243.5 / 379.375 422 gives -0.23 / 110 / 129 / 126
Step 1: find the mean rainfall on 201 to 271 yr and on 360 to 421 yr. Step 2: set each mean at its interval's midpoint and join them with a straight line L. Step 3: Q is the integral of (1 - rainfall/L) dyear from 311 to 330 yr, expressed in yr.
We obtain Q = -2.1 yr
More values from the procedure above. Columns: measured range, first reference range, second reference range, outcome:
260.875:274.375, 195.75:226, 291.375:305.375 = 1.6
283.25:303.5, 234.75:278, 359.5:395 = -2.9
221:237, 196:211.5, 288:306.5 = 1.1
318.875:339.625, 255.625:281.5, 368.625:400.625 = -1.0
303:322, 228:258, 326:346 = -0.3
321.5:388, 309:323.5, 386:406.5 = -4.6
